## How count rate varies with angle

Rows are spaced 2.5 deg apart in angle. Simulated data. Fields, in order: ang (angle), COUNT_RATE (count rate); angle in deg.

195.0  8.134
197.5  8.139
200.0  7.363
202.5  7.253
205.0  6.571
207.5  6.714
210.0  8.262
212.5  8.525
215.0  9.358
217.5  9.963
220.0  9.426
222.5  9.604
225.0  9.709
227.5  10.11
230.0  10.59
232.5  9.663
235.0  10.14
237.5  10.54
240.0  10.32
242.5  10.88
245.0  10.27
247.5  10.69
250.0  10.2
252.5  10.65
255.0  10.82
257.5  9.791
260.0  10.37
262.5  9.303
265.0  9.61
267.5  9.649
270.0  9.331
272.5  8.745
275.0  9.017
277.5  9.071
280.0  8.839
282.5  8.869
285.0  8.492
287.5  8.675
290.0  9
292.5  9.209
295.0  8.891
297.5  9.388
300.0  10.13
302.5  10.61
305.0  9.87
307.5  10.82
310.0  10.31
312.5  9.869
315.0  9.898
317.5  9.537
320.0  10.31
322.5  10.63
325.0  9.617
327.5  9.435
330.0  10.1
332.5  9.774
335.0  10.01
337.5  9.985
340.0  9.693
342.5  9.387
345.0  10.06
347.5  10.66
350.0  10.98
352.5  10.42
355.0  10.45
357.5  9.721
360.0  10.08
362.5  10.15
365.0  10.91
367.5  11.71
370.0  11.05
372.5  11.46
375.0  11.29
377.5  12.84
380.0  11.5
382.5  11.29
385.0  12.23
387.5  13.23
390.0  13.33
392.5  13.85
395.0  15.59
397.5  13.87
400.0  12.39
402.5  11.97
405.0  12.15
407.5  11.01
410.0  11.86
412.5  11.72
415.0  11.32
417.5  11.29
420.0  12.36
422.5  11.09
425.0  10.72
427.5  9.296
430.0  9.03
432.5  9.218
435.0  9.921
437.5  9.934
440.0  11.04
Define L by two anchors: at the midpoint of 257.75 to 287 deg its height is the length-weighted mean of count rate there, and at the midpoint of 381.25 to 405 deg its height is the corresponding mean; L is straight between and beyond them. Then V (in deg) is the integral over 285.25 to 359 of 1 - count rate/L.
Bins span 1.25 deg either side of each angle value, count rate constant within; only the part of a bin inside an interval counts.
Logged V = 6.0 deg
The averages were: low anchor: 9.21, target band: 9.89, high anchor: 13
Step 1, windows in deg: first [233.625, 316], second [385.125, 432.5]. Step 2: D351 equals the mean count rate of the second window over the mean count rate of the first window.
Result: 1.22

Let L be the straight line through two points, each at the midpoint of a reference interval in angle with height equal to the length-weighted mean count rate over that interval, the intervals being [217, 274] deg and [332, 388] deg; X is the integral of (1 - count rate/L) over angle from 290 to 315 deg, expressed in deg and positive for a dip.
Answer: 1.3 deg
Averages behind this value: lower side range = 10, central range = 9.85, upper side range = 10.8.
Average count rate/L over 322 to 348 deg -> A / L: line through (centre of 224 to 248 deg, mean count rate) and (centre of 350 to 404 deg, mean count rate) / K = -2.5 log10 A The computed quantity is 0.15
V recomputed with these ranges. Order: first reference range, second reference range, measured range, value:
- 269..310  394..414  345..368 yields 1.4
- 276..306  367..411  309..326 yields 0.1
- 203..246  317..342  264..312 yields 1.5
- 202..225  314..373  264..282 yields 0.3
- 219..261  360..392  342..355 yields 1.2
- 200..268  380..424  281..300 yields 2.7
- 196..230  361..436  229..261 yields -4.4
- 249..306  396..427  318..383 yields 1.5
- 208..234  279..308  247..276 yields -1.3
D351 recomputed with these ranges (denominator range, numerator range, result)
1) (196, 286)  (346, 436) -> 1.22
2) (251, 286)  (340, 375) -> 1.11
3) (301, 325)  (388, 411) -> 1.27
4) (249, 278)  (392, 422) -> 1.27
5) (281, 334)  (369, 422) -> 1.27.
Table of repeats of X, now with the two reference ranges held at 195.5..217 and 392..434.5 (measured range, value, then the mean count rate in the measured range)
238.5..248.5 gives -2.3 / 10.5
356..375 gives 0.0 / 10.8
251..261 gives -1.9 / 10.4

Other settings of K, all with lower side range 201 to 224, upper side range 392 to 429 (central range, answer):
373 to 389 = -0.06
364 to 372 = 0.00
